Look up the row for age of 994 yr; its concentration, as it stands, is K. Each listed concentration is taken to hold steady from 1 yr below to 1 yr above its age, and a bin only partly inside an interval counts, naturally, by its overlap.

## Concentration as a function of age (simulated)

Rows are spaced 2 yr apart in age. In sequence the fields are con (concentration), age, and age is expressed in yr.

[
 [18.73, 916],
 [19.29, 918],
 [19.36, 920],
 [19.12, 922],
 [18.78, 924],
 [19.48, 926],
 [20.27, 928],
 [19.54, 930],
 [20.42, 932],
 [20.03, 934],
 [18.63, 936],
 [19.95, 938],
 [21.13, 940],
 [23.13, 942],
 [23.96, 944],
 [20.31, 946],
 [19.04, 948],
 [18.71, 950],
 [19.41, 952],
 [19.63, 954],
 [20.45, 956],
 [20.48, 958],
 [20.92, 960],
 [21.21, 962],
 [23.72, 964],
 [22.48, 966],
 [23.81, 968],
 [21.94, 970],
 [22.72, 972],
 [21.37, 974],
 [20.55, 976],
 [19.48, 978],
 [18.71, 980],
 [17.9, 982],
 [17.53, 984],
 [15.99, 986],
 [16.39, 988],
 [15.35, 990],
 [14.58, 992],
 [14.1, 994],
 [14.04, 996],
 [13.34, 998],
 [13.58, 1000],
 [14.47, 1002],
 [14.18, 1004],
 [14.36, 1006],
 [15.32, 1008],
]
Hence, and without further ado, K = 14.1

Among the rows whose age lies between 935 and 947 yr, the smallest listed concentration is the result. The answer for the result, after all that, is 18.63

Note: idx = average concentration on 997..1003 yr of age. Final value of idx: 13.8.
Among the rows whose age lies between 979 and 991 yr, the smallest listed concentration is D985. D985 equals 15.35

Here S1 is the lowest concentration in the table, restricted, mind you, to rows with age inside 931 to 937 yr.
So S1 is 18.63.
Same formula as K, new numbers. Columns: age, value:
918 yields 19.29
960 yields 20.92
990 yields 15.35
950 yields 18.71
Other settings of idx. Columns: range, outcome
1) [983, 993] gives 16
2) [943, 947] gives 22.1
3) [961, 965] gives 22.5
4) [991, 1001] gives 13.9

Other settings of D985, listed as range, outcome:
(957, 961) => 20.48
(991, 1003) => 13.34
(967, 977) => 20.55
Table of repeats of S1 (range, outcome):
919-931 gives 18.78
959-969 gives 20.92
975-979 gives 19.48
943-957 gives 18.71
